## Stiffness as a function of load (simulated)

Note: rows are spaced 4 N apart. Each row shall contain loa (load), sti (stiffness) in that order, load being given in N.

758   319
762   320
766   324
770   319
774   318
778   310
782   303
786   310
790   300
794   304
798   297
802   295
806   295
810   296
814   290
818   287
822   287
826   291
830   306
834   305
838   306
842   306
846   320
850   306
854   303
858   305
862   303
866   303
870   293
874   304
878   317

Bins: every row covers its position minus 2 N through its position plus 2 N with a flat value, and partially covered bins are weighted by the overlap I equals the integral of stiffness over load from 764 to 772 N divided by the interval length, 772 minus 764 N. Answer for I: 322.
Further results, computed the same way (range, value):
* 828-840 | 306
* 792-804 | 299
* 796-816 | 295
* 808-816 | 293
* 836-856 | 308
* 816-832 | 293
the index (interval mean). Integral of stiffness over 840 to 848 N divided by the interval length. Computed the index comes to 313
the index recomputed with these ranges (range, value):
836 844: 306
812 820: 288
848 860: 305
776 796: 305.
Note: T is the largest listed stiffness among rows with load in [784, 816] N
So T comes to 310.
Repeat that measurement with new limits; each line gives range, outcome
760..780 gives 324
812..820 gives 290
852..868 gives 305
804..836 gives 306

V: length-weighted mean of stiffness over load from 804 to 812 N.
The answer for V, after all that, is 296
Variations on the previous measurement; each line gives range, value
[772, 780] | 314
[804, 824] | 291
